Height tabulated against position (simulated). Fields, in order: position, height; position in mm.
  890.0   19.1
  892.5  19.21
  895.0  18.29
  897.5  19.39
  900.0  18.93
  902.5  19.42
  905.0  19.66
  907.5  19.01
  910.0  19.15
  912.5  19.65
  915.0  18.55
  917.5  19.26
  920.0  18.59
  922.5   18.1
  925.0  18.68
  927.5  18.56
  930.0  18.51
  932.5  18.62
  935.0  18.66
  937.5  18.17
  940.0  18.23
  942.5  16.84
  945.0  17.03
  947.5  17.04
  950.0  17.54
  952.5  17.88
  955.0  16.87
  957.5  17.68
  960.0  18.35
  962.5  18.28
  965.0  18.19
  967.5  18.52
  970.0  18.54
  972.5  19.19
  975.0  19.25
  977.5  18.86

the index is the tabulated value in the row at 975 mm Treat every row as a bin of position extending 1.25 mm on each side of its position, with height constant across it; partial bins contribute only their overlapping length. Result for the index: 19.25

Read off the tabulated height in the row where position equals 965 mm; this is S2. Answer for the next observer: 18.19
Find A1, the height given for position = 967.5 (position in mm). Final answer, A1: 18.52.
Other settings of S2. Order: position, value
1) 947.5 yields 17.04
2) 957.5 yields 17.68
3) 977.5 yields 18.86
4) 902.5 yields 19.42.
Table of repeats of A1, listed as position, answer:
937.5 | 18.17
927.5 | 18.56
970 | 18.54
